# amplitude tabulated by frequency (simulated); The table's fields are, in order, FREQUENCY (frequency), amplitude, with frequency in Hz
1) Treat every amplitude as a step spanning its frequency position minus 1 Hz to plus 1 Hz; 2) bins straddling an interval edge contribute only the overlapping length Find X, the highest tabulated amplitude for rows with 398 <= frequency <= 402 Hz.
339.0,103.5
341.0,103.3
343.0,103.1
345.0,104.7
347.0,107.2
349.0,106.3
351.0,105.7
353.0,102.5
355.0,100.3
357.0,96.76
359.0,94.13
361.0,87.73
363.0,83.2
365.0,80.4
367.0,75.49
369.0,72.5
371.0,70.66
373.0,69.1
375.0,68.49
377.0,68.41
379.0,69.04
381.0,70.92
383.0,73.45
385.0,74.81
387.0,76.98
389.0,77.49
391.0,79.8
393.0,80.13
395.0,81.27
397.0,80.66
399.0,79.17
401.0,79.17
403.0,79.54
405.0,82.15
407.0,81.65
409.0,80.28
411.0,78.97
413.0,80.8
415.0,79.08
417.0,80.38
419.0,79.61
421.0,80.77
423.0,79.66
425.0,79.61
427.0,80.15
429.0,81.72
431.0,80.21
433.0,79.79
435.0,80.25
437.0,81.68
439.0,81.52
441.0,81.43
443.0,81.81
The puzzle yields 79.17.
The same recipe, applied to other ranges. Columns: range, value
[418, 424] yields 80.77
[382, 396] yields 81.27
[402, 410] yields 82.15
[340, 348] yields 107.2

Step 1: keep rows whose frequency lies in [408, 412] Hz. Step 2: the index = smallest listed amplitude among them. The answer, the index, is 78.97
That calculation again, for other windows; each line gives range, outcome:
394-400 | 79.17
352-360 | 94.13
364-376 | 68.49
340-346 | 103.1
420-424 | 79.66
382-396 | 73.45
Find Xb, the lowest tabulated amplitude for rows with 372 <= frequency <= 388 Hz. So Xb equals 68.41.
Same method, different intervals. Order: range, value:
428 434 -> 79.79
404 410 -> 80.28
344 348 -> 104.7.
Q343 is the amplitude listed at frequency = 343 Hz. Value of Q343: 103.1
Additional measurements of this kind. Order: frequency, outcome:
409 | 80.28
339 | 103.5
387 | 76.98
